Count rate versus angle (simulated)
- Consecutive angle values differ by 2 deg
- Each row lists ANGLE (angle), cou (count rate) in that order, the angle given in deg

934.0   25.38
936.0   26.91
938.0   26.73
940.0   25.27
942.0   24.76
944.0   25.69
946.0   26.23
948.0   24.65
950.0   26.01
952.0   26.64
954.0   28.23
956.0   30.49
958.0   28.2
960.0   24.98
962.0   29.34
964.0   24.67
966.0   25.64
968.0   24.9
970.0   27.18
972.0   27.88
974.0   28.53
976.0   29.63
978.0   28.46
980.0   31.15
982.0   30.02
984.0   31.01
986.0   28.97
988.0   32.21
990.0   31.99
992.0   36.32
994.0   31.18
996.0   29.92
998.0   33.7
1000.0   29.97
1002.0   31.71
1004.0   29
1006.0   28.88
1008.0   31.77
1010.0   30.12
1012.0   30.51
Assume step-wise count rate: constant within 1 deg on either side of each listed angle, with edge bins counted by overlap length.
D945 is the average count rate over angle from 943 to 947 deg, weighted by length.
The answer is 26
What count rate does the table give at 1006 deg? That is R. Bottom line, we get 28.88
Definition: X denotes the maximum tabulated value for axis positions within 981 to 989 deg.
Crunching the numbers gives 32.21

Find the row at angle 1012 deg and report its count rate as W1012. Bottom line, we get 30.51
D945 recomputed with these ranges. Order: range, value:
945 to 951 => 25.6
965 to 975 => 26.8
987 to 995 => 32.9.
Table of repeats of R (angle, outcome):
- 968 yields 24.9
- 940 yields 25.27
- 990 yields 31.99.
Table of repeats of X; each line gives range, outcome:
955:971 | 30.49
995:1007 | 33.7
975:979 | 29.63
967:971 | 27.18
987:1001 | 36.32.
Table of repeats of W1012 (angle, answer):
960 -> 24.98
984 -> 31.01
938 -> 26.73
